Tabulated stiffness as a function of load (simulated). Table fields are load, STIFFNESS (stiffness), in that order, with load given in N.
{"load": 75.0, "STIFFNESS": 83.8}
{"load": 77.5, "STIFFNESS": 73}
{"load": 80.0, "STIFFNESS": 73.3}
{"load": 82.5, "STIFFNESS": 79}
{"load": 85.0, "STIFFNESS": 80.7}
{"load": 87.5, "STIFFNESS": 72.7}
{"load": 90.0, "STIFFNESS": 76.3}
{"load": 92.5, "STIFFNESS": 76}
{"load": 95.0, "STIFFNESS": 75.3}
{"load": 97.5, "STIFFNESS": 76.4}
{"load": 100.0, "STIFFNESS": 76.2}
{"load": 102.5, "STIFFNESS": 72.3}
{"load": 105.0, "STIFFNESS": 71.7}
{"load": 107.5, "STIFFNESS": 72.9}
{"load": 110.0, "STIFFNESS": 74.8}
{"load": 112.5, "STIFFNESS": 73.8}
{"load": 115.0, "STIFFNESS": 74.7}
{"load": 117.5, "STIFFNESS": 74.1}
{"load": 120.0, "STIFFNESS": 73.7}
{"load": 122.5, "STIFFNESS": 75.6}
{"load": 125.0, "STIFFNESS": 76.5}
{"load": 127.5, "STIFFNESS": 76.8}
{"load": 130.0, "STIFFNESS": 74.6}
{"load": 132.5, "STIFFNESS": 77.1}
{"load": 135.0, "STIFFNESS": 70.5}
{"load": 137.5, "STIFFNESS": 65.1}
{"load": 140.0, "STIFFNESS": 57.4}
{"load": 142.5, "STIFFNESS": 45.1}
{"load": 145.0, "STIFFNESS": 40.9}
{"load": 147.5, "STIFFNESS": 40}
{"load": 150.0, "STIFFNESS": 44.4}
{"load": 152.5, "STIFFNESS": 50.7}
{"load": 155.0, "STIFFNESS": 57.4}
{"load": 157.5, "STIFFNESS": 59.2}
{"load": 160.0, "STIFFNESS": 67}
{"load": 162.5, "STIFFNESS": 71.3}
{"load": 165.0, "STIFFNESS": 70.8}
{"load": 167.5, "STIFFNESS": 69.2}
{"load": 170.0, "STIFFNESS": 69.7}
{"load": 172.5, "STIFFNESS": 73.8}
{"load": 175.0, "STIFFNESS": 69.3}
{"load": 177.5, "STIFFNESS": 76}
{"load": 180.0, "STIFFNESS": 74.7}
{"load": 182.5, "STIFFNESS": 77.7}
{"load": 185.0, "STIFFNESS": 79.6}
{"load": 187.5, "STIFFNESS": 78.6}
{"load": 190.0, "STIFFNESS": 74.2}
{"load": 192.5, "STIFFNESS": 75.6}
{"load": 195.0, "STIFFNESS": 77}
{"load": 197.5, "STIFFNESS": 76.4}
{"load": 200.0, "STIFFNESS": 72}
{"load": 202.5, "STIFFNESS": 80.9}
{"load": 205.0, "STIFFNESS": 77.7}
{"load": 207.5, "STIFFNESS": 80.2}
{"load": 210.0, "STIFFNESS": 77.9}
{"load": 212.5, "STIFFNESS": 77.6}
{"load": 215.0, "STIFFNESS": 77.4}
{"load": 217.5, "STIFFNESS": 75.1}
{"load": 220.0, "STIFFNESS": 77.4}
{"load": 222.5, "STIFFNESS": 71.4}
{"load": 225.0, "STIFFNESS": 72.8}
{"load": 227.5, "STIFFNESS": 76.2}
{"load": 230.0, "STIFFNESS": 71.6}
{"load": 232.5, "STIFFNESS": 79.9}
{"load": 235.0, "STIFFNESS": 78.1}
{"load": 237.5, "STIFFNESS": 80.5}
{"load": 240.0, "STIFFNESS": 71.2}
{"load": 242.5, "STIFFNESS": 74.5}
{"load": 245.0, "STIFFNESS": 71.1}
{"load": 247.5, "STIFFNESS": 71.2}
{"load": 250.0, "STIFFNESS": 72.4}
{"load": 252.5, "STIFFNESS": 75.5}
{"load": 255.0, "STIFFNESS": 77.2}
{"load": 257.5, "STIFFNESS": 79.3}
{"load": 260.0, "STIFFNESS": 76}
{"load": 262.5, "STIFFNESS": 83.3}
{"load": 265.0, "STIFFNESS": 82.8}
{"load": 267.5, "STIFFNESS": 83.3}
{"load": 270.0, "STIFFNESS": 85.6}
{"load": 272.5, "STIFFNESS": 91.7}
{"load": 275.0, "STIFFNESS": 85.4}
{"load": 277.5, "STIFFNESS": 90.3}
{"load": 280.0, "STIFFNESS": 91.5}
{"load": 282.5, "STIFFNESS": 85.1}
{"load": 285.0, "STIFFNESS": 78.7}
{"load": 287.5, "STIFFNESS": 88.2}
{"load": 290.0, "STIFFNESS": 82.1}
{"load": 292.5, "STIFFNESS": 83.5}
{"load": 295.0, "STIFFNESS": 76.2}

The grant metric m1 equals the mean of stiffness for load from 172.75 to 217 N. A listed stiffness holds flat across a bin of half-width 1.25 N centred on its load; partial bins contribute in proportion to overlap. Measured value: 76.5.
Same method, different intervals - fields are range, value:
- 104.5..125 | 74.2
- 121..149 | 63.5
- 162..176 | 70.7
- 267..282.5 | 88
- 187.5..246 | 76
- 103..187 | 67.6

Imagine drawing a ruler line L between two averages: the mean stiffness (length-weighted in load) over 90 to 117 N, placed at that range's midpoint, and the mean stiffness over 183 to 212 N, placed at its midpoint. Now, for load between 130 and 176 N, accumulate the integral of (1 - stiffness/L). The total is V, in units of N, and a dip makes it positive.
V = 8.8 N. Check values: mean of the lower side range 74.5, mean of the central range 61.4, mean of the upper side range 77.3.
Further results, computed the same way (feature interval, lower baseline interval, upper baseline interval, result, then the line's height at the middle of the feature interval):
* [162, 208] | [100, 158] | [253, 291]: -1.4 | 72.7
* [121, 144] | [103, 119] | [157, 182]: 1.3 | 72.5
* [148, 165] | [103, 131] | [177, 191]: 3.9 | 75.9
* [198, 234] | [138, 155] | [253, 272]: -4.5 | 68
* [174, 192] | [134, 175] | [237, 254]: -3.3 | 64.1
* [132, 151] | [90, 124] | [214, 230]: 5.2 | 74.6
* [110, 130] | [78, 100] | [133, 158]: -3.6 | 63.8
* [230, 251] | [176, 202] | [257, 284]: 1.8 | 81.8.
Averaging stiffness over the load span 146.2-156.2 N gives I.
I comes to 48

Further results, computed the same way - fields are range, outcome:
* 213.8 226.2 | 74.8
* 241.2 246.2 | 72.8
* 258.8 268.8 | 81.4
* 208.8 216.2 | 77.6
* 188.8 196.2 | 75.6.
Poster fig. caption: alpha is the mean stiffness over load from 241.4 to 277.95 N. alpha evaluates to 79.8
